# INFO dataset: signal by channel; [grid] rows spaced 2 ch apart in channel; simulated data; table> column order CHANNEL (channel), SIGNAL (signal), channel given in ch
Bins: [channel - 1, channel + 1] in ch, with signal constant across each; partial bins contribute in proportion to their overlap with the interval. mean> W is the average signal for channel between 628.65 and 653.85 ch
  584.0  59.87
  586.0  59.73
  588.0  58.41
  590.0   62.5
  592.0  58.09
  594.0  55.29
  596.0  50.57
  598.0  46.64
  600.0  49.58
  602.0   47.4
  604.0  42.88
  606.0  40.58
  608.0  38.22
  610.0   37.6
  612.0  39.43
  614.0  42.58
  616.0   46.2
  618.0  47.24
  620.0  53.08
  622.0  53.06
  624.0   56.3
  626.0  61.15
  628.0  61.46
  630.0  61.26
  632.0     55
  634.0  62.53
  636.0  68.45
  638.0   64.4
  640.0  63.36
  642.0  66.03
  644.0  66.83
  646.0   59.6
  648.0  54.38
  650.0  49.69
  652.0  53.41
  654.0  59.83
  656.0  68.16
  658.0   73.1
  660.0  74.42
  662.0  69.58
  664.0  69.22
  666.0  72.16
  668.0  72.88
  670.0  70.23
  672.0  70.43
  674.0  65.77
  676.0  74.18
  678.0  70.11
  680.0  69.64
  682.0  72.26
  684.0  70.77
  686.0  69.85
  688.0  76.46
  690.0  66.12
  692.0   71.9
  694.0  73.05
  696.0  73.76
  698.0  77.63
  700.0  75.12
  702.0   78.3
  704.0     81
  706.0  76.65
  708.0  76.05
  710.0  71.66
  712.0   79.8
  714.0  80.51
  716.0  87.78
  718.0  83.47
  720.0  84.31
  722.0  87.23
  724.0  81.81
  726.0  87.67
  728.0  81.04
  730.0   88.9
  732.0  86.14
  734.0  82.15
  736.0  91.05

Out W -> 60.4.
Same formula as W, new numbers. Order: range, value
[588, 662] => 55.5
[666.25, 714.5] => 73.4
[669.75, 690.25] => 70.7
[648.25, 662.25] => 63.2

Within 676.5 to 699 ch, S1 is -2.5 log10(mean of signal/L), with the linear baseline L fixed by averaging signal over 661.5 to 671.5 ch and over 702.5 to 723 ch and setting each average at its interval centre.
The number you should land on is 0.05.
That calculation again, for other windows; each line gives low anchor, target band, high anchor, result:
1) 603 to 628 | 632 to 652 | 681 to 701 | -0.09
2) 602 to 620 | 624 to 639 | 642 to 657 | -0.19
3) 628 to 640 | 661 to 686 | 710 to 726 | 0.02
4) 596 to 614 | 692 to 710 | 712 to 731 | 0.02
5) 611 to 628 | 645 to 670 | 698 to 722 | -0.03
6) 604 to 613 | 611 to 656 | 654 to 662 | -0.05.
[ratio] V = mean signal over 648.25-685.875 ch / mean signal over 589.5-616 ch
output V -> 1.45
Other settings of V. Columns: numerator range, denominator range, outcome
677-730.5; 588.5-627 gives 1.58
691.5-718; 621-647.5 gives 1.26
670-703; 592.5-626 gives 1.53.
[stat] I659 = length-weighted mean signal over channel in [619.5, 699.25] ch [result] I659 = 66.1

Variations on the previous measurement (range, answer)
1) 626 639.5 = 62.2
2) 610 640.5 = 55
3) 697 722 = 79.7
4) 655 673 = 71.1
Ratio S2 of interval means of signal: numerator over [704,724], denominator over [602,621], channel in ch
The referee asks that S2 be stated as 1.87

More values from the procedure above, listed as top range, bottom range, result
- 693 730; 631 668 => 1.25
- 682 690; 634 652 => 1.17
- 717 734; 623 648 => 1.37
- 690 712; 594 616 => 1.70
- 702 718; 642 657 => 1.34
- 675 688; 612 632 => 1.35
